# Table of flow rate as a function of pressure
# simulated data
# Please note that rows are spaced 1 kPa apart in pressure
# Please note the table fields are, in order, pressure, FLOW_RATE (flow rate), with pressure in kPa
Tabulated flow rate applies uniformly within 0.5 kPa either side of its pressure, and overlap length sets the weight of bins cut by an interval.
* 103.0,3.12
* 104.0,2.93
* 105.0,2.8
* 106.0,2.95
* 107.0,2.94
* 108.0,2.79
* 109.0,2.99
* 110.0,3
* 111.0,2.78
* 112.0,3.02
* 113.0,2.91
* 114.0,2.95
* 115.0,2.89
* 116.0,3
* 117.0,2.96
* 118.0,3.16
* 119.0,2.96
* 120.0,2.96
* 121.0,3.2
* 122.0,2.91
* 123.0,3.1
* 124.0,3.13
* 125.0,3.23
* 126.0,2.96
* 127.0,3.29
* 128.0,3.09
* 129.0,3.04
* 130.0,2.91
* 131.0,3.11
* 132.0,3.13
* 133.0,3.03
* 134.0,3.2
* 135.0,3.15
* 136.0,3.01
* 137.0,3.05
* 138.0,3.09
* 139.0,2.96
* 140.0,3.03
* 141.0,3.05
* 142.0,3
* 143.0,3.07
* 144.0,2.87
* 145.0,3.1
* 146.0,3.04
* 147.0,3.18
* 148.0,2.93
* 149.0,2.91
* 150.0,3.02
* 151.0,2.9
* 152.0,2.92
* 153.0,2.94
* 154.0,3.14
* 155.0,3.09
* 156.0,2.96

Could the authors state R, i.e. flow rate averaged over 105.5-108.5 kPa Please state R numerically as 2.89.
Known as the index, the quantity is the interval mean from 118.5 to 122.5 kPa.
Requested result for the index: 3.01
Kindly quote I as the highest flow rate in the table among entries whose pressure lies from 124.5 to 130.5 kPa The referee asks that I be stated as 3.29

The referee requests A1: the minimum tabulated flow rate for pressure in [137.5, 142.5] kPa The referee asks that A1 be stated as 2.96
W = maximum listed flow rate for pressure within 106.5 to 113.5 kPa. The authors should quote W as 3.02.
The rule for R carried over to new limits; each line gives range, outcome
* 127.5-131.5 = 3.04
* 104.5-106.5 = 2.88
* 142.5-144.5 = 2.97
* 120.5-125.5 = 3.11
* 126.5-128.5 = 3.19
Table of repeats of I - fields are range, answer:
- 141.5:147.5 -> 3.18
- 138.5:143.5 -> 3.07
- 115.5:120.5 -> 3.16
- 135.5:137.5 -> 3.05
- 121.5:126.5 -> 3.23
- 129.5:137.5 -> 3.2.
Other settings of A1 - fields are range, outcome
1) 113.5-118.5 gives 2.89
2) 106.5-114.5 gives 2.78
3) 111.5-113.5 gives 2.91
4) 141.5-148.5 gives 2.87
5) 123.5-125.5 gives 3.13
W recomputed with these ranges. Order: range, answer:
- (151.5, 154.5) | 3.14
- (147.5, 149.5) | 2.93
